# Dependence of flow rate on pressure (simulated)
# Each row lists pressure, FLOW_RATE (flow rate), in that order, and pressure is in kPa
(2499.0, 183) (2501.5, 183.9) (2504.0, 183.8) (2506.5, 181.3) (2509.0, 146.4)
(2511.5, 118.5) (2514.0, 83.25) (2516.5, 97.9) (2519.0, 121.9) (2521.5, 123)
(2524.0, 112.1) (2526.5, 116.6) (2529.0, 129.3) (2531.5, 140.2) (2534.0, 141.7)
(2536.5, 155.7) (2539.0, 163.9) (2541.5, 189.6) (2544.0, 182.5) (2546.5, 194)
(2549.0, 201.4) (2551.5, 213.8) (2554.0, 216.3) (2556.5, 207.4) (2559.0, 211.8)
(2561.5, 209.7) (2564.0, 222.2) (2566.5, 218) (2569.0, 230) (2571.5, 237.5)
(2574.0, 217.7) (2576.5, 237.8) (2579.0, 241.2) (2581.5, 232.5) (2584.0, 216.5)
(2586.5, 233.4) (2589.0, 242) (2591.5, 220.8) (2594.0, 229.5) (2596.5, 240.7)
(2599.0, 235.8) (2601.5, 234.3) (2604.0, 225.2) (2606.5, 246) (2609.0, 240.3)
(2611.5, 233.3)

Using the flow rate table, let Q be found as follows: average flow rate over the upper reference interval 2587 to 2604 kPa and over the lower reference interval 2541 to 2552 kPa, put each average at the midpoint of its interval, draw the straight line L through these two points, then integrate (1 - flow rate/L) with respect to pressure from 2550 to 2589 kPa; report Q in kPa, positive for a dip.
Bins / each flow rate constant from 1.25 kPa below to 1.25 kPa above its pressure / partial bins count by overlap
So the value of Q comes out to -1.89 kPa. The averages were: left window 196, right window 233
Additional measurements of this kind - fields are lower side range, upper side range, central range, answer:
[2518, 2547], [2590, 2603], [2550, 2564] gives -2.6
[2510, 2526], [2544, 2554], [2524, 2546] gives 1.4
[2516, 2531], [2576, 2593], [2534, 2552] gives -3.0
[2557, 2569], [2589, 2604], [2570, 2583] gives -0.6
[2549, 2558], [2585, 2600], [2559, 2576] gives -0.3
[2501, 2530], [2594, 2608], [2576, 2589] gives -1.2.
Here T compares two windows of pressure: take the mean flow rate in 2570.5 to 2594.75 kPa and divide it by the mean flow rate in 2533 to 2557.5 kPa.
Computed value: 1.24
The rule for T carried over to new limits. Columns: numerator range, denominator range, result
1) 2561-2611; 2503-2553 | 1.54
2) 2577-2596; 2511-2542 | 1.79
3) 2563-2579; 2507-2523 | 1.93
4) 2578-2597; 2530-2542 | 1.49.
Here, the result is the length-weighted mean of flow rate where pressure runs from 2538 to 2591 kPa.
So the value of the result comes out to 216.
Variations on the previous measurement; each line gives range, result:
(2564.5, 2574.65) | 226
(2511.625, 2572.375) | 170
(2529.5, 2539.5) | 148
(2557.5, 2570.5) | 218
